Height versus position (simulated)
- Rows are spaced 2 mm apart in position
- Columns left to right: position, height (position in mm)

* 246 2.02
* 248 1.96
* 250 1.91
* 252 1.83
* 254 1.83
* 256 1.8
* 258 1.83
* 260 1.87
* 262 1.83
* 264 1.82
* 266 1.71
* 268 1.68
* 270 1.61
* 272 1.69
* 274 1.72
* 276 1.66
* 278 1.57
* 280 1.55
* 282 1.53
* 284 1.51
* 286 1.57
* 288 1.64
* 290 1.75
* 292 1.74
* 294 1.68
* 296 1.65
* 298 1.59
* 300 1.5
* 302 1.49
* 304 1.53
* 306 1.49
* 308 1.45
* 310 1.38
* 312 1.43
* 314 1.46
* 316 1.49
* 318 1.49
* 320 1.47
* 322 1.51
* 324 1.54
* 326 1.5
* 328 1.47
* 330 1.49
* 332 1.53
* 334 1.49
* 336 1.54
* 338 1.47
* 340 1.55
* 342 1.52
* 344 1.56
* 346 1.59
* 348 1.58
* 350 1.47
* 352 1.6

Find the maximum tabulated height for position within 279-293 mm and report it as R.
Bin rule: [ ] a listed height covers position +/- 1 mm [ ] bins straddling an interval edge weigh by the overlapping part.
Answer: 1.75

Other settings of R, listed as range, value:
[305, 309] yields 1.49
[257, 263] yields 1.87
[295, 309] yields 1.65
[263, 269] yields 1.82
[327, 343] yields 1.55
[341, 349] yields 1.59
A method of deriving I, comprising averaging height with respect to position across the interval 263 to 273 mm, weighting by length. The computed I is 1.7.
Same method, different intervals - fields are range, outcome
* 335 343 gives 1.52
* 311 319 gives 1.47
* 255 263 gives 1.83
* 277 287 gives 1.55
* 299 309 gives 1.49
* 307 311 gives 1.42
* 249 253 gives 1.87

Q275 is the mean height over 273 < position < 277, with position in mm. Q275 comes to 1.69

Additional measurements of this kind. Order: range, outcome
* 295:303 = 1.56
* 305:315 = 1.44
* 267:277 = 1.67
